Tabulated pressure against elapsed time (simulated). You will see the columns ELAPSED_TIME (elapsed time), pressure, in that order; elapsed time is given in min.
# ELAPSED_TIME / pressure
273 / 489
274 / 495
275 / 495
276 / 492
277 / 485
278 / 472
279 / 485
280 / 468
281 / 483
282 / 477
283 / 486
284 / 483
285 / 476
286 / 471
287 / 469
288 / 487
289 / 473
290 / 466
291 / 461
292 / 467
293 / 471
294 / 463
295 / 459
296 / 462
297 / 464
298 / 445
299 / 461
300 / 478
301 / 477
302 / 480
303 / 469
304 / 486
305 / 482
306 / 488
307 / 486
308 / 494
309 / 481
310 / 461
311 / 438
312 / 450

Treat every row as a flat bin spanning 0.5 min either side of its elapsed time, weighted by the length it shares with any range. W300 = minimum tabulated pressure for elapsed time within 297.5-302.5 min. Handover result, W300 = 445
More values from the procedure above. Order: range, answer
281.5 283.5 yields 477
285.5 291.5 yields 461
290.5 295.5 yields 459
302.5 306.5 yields 469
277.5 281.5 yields 468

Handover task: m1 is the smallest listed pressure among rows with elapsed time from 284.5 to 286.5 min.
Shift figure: 471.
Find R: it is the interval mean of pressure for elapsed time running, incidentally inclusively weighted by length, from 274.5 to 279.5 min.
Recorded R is 486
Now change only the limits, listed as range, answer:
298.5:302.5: 474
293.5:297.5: 462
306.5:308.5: 490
